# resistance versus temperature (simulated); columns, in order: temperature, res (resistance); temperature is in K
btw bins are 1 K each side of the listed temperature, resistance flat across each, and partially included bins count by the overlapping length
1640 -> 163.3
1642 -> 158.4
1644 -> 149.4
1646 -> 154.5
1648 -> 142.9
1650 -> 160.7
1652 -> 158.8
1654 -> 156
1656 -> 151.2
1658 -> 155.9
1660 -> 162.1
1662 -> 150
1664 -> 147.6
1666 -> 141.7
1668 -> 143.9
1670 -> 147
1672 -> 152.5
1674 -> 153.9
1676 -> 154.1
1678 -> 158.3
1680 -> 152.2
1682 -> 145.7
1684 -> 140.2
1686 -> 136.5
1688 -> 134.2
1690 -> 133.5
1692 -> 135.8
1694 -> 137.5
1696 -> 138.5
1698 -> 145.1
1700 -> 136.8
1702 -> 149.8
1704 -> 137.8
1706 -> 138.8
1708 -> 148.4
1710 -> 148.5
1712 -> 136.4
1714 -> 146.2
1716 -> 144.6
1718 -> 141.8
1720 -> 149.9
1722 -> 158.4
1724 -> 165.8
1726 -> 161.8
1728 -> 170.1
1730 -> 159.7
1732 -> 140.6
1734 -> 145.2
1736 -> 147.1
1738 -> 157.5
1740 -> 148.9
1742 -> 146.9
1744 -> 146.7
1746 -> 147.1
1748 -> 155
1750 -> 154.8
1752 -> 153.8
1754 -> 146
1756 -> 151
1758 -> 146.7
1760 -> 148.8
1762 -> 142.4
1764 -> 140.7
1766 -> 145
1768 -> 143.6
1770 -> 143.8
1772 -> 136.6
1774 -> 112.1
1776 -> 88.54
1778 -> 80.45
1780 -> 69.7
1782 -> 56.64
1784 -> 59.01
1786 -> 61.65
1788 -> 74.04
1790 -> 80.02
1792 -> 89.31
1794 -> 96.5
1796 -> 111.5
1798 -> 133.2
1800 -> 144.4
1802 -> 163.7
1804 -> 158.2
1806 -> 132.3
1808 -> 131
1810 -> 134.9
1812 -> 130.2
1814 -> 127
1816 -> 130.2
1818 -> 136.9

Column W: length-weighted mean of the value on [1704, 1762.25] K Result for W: 150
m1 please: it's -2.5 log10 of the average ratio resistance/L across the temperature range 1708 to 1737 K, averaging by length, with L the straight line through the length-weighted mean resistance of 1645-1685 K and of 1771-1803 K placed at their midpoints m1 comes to -0.20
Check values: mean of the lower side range 151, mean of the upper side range 97.3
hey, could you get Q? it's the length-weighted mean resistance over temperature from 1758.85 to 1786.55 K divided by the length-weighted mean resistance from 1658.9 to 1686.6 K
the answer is 0.7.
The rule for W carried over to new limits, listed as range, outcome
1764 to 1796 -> 97.7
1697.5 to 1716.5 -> 143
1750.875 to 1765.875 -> 147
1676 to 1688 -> 146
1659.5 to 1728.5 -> 147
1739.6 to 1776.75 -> 142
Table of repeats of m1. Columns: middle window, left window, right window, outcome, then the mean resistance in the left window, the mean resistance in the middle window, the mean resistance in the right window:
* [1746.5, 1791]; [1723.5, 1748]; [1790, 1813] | 0.20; 153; 118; 127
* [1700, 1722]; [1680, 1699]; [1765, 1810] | -0.09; 139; 145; 110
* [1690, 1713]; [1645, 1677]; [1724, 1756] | 0.08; 152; 141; 152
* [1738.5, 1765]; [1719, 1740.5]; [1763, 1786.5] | -0.15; 155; 149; 104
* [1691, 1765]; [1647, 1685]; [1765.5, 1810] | -0.14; 151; 148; 110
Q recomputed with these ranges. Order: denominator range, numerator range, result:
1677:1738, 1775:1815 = 0.73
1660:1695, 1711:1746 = 1.04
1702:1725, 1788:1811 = 0.83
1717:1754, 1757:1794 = 0.70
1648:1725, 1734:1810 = 0.86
